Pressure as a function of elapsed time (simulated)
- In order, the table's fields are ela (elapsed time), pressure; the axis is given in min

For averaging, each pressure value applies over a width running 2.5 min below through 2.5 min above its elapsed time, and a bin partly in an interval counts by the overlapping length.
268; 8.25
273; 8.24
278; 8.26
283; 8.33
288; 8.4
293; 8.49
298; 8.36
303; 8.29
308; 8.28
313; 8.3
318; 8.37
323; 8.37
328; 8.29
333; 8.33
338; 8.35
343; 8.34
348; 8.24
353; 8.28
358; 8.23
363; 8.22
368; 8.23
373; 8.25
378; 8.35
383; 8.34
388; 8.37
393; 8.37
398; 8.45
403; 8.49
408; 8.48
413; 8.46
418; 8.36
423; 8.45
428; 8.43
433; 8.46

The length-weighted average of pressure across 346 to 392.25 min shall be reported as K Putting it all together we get 8.28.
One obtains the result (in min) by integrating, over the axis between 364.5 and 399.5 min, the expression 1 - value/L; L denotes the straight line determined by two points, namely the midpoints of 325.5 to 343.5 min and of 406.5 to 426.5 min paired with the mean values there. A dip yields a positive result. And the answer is 0.2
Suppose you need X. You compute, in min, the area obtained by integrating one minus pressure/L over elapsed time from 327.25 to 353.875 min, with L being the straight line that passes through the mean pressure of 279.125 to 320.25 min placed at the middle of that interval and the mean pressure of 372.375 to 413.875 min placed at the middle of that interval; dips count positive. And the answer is 0.2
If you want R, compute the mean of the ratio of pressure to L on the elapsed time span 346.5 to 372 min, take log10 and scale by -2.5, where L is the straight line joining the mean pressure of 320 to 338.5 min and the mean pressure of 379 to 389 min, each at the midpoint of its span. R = 0.01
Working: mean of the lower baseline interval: 8.33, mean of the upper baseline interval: 8.35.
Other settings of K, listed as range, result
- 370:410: 8.38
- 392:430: 8.44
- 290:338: 8.34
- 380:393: 8.36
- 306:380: 8.3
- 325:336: 8.31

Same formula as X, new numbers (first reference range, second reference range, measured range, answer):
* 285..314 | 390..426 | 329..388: 0.76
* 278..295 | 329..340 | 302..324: 0.09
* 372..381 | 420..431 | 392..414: -0.20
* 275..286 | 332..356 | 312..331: -0.07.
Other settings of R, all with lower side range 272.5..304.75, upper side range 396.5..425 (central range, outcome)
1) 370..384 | 0.01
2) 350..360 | 0.02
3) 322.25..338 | 0.01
